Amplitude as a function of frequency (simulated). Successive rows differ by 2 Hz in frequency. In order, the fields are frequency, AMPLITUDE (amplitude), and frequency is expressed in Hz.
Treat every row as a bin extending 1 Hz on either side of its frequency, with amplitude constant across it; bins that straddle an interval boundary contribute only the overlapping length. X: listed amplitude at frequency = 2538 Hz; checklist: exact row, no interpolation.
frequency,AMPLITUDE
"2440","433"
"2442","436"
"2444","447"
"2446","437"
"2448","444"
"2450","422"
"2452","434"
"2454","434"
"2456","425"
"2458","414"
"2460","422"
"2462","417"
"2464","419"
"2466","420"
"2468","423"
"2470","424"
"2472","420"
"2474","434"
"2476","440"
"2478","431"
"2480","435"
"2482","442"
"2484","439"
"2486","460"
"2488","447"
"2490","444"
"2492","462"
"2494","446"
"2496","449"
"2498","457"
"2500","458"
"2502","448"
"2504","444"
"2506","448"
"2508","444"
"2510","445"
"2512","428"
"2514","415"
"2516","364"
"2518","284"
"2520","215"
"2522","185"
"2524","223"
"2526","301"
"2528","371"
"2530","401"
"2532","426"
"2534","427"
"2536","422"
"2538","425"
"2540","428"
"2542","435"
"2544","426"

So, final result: 425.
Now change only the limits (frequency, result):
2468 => 423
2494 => 446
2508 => 444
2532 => 426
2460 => 422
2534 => 427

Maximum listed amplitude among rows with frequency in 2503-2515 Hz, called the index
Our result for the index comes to 448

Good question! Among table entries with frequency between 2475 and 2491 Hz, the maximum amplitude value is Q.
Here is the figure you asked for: 460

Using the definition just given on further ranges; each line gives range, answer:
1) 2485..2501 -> 462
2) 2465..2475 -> 434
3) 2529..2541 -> 428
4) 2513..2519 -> 415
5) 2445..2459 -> 444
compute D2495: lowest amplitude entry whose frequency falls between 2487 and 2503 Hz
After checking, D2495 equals 444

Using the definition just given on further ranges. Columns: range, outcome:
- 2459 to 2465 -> 417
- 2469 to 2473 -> 420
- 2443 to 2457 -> 422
